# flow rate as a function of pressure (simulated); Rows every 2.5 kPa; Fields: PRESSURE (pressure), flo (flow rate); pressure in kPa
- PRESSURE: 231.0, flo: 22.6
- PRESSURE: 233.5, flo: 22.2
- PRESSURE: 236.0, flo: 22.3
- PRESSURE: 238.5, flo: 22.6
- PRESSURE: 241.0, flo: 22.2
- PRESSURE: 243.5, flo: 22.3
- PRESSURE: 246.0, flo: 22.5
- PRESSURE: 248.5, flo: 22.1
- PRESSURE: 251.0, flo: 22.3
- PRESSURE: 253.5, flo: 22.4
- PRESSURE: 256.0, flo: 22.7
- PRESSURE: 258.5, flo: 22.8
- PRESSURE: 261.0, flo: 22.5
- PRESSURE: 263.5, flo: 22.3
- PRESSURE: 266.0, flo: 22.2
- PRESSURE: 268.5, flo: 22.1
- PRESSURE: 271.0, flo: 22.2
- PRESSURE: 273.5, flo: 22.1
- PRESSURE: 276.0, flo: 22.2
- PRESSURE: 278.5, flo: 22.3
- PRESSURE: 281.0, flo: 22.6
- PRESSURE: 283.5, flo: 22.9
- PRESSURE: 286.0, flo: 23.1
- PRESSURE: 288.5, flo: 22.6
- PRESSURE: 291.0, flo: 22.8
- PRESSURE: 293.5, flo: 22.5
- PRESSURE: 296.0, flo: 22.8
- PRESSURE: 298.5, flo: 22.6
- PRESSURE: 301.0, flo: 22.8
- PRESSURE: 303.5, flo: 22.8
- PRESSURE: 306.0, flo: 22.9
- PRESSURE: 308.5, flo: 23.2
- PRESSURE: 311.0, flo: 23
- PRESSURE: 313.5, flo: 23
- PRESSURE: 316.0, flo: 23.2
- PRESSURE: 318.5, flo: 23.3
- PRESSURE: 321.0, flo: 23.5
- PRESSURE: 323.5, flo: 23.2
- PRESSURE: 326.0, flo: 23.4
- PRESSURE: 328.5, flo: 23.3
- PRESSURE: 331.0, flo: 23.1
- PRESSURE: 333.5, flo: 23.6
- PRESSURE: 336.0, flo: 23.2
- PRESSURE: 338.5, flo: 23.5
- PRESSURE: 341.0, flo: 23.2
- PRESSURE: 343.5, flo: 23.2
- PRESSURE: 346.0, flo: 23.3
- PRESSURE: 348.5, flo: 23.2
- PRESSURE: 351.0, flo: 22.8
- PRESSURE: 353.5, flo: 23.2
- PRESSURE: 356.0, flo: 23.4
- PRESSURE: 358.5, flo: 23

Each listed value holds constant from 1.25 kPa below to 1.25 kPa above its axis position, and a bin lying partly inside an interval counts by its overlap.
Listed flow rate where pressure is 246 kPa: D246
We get 22.5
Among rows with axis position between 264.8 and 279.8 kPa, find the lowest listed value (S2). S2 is 22.1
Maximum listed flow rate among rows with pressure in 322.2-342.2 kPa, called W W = 23.6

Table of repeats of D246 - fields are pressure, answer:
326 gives 23.4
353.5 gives 23.2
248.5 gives 22.1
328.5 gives 23.3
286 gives 23.1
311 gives 23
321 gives 23.5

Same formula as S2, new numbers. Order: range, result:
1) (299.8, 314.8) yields 22.8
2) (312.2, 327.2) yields 23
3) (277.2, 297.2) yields 22.3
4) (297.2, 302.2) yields 22.6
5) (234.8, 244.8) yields 22.2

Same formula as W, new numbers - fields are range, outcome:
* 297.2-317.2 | 23.2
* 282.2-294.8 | 23.1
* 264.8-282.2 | 22.6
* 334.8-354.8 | 23.5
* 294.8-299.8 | 22.8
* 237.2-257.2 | 22.7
